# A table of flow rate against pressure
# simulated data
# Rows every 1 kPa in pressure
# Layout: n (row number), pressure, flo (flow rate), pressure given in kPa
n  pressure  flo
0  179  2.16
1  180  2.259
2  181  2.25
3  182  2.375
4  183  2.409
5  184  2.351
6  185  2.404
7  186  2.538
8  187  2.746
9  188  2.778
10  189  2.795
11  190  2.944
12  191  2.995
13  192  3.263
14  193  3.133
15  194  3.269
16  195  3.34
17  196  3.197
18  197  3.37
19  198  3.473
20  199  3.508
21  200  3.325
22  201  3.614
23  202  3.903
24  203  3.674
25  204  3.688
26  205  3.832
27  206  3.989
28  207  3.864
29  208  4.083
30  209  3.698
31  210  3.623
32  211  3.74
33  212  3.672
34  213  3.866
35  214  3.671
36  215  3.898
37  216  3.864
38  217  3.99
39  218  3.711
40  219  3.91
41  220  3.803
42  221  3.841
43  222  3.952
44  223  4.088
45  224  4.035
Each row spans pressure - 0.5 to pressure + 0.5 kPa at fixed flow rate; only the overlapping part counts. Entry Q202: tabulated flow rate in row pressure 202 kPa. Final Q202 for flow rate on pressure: 3.903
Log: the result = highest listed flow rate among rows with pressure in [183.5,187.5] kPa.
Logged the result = 2.746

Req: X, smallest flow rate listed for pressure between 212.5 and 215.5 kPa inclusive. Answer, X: 3.671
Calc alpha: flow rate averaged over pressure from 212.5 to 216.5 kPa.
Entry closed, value 3.82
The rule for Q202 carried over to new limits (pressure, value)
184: 2.351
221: 3.841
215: 3.898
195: 3.34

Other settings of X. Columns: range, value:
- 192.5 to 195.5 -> 3.133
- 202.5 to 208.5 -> 3.674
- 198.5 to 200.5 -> 3.325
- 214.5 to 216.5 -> 3.864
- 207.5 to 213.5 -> 3.623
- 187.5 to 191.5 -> 2.778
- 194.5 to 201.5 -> 3.197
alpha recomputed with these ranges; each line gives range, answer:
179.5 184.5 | 2.33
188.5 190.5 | 2.87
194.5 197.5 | 3.3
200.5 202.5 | 3.76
